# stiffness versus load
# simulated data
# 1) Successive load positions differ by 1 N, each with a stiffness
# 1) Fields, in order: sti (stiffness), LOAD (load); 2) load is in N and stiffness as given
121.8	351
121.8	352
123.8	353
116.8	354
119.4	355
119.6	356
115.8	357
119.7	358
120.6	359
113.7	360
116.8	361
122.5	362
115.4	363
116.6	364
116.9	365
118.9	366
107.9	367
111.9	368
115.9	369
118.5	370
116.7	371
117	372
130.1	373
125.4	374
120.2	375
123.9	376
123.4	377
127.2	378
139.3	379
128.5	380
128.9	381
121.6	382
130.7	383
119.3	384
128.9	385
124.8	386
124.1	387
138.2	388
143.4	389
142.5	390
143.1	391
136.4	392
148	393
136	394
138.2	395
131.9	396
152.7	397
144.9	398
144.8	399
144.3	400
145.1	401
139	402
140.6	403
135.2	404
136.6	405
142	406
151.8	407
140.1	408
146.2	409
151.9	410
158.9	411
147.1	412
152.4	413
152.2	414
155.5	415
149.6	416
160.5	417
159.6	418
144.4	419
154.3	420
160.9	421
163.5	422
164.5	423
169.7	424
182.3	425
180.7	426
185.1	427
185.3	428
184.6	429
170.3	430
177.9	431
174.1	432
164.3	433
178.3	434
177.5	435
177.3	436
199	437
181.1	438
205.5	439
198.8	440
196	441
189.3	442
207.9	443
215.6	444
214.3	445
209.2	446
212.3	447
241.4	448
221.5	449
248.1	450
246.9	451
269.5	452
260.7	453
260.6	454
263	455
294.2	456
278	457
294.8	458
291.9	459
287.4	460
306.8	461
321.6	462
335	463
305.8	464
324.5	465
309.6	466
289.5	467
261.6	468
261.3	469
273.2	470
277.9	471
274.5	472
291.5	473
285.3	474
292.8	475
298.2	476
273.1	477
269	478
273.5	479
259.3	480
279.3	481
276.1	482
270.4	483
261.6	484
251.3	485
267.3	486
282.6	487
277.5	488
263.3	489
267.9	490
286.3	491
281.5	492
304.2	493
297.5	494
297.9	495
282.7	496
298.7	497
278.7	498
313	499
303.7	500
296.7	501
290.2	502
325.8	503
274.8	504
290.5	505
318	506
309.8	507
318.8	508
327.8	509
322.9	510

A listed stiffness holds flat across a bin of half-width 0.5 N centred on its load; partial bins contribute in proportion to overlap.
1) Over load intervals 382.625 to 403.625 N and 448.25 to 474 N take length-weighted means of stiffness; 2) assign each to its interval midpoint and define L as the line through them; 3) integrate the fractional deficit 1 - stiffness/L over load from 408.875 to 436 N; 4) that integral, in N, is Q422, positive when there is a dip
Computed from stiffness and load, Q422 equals 4.65 N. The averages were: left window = 138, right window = 282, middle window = 165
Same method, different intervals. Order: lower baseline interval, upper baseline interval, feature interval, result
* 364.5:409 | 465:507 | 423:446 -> 2.05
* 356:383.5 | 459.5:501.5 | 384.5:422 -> 5.59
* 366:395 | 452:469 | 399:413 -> 2.71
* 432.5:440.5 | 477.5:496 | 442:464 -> -4.50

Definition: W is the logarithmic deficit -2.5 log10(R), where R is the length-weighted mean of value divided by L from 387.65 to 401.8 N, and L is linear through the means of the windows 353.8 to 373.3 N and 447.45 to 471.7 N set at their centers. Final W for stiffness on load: 0.19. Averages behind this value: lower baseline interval 117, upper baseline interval 280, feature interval 142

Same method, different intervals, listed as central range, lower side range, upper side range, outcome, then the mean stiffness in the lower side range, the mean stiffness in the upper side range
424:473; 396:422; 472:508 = -0.092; 148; 286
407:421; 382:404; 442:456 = 0.149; 138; 237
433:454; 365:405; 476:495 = 0.017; 131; 276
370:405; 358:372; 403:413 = -0.012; 116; 146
